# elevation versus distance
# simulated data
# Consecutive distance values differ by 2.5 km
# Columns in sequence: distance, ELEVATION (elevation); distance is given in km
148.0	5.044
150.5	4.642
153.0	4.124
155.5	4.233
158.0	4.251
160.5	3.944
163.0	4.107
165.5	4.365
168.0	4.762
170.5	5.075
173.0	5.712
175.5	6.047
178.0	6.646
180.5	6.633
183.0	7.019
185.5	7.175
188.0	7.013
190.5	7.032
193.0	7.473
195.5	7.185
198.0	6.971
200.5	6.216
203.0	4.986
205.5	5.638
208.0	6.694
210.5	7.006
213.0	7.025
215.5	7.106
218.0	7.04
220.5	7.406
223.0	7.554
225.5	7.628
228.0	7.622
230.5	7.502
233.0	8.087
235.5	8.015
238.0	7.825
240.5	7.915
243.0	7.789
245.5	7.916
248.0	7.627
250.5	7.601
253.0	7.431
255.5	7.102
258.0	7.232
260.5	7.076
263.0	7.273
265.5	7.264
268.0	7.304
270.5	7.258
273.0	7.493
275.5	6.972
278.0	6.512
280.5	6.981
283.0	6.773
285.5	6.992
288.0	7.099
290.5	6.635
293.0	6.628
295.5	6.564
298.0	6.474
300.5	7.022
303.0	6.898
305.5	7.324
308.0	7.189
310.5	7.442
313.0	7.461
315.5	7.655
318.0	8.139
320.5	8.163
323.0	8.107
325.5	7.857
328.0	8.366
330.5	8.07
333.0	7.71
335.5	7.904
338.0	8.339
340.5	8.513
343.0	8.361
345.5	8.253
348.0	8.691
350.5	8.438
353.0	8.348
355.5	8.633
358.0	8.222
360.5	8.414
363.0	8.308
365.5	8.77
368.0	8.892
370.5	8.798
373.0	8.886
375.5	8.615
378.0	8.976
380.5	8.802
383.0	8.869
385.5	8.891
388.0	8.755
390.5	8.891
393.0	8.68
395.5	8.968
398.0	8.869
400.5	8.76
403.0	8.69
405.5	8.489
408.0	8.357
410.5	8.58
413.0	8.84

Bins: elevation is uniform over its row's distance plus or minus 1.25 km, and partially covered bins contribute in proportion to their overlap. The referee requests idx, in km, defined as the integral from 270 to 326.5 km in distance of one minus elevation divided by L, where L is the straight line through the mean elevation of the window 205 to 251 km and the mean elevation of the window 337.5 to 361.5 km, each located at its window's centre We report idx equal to 5.8 km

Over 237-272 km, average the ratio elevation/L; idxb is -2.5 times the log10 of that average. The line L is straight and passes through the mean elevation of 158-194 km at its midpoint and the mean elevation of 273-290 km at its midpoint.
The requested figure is -0.13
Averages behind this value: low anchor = 5.86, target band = 7.47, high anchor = 6.92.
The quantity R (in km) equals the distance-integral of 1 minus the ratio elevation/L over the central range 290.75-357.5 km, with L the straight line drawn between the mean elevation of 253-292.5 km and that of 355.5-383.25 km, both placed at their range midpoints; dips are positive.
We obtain 1.3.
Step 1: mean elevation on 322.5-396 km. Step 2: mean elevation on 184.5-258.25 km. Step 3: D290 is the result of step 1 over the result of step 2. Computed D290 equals 1.18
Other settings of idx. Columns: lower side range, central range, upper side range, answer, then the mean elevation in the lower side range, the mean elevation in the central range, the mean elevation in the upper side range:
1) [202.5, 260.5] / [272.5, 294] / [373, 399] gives 2.6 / 7.32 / 6.88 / 8.83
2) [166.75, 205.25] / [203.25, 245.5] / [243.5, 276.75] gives -2.6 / 6.38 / 7.33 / 7.36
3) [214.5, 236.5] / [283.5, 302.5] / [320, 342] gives 2.7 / 7.55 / 6.78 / 8.12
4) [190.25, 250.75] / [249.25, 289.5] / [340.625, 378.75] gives 2.9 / 7.23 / 7.14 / 8.57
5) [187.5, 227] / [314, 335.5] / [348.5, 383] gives 0.5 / 6.88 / 8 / 8.63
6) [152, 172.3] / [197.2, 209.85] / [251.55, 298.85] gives -1.8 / 4.4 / 6.11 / 7.01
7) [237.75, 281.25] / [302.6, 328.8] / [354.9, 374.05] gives 1.1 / 7.36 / 7.71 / 8.61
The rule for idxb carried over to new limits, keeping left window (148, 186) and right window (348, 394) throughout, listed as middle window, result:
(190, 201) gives -0.229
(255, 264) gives -0.062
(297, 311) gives 0.073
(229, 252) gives -0.206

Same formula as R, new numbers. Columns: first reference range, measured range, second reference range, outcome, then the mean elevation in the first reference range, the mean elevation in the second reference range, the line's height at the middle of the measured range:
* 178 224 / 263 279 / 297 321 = 0.0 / 6.83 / 7.36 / 7.18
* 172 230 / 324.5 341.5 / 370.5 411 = 0.1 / 6.83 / 8.76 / 8.17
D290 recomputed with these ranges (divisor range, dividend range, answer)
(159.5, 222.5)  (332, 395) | 1.37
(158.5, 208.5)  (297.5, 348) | 1.30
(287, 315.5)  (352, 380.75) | 1.23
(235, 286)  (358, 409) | 1.19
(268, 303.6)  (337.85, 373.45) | 1.24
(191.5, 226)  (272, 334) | 1.07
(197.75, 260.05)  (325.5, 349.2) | 1.14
